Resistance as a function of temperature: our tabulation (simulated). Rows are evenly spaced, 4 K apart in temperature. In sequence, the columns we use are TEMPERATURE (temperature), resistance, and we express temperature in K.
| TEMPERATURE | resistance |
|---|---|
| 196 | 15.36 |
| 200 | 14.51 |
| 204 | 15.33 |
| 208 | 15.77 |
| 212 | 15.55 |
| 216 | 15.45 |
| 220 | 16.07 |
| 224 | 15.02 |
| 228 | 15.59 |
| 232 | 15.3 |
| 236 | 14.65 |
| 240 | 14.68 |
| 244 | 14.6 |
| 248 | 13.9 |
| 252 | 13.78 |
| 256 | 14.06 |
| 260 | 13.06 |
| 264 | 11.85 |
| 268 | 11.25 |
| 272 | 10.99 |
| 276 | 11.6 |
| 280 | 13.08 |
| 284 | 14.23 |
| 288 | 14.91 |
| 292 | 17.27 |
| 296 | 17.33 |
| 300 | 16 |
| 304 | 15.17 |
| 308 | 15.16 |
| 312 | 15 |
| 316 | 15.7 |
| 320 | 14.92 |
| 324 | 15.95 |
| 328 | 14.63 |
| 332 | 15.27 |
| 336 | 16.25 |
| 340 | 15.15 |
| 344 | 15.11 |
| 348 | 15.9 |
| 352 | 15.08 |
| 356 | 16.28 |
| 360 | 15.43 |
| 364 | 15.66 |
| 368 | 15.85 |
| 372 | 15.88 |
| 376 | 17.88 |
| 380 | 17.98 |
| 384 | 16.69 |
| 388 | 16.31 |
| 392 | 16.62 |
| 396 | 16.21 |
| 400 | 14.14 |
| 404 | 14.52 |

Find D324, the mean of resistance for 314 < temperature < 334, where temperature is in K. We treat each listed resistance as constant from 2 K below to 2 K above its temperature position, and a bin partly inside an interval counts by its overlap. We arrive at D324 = 15.3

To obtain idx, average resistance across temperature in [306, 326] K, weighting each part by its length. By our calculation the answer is 15.3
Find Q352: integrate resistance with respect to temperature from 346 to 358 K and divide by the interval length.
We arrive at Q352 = 15.8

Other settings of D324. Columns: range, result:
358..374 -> 15.7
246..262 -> 13.7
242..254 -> 14.1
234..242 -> 14.7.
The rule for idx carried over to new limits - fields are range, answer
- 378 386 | 17.3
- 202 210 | 15.6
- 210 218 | 15.5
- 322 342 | 15.4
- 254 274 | 12.2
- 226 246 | 15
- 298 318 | 15.4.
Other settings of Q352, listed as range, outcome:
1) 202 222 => 15.6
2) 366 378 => 16.5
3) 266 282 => 11.7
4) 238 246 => 14.6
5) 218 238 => 15.3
